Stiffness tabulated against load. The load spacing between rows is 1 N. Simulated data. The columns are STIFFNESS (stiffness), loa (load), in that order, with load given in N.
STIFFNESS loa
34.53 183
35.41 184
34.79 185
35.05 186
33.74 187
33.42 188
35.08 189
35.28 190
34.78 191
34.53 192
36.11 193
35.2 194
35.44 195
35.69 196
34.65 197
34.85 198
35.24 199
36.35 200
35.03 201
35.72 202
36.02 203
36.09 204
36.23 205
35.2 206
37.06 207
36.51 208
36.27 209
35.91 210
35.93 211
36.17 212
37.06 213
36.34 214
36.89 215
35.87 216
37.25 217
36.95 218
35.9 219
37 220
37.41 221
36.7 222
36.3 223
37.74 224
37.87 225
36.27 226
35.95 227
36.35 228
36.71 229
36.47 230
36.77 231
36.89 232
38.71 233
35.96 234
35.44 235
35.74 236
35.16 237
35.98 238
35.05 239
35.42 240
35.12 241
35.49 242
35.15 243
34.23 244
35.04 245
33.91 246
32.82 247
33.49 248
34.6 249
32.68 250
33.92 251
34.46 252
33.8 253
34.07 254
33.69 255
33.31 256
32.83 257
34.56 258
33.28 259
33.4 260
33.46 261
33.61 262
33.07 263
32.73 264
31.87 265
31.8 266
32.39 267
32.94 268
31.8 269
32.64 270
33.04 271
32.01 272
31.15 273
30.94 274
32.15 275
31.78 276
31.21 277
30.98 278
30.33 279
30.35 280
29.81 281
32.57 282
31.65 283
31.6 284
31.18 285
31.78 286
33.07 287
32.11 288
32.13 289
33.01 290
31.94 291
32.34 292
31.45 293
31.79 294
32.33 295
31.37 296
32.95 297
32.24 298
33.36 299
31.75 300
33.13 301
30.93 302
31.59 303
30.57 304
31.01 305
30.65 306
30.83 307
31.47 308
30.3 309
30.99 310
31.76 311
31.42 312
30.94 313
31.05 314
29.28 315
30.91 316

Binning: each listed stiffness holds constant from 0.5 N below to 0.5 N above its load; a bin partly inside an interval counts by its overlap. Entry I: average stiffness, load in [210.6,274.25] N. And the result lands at 34.8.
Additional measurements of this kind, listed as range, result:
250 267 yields 33.3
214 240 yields 36.5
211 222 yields 36.7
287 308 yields 31.9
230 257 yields 34.9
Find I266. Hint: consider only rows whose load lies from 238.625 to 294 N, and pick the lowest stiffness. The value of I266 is 29.81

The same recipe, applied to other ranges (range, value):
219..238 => 35.16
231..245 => 34.23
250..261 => 32.68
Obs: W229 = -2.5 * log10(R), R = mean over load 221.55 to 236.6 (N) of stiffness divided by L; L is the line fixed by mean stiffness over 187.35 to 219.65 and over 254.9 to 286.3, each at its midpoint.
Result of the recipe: -0.07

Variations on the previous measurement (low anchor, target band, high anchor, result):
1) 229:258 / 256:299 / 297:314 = 0.03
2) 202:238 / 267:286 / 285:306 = 0.05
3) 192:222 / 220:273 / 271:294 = -0.03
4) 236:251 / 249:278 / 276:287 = 0.00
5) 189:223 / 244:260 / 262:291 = -0.01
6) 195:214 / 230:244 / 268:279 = -0.06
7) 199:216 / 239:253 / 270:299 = -0.01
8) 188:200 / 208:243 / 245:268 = -0.06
